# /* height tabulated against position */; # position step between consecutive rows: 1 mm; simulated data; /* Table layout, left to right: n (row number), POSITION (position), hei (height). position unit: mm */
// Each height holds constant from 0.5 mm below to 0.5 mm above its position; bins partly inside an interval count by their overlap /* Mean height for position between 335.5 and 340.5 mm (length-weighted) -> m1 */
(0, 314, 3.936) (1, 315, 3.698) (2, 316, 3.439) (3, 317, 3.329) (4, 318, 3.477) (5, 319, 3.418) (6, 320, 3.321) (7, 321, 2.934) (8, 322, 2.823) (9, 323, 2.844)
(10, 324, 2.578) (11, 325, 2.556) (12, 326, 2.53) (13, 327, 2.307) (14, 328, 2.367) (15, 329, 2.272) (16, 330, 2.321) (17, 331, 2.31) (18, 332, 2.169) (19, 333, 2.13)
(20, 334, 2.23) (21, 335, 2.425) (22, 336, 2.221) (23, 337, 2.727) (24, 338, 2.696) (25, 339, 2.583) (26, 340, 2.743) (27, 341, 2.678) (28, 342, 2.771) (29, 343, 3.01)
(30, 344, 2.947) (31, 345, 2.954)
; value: 2.59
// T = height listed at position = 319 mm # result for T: 3.418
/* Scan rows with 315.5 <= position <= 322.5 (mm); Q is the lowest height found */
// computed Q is 2.823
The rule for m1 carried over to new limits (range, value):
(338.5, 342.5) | 2.69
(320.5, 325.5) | 2.75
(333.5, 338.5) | 2.46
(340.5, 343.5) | 2.82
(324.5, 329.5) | 2.41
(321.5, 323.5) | 2.83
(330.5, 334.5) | 2.21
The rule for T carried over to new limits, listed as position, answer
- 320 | 3.321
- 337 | 2.727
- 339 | 2.583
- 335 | 2.425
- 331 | 2.31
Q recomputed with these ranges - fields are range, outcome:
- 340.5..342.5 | 2.678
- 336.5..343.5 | 2.583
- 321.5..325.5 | 2.556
